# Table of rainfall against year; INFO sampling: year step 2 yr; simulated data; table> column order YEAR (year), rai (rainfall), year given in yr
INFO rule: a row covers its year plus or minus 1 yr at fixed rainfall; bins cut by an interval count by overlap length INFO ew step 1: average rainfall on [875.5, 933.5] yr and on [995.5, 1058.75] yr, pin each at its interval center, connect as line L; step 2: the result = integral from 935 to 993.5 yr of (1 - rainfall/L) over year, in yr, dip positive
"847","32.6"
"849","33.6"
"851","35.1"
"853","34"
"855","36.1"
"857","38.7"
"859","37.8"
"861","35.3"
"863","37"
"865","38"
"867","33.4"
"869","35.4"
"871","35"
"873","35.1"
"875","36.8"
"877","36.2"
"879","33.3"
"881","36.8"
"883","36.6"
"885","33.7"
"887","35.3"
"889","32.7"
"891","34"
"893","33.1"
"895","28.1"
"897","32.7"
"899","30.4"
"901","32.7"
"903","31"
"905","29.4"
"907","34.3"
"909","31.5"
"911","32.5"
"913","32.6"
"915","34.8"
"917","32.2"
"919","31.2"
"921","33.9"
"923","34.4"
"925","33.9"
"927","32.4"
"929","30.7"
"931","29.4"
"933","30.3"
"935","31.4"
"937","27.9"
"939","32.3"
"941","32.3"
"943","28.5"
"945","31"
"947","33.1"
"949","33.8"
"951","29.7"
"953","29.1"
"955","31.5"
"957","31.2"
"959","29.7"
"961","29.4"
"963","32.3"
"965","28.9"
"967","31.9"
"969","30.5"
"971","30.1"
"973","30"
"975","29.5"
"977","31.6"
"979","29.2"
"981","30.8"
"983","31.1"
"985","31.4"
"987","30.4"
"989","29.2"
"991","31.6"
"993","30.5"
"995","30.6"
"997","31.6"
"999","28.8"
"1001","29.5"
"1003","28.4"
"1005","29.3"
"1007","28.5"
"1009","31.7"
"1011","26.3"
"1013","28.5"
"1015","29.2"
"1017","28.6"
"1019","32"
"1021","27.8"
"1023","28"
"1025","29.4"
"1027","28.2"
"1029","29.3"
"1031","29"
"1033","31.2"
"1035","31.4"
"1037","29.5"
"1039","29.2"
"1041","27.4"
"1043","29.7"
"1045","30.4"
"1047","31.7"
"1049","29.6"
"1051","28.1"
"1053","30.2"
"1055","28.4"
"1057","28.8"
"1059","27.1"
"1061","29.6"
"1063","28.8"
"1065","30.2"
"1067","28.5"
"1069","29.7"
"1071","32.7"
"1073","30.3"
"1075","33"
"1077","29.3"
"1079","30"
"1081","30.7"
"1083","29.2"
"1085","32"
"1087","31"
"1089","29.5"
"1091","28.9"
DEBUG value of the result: 0.87 yr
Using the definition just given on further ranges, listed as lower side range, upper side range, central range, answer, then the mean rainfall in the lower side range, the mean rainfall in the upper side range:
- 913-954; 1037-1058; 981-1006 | 0.18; 31.6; 29.4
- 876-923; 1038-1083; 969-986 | 0.51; 33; 29.7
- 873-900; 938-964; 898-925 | 0.28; 33.9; 31.1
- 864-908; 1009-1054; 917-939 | 0.62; 33.8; 29.4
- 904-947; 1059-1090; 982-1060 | 3.15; 31.8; 30.2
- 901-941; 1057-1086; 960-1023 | 2.24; 31.9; 30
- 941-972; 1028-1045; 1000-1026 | 0.83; 30.8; 29.6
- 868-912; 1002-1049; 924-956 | 0.87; 33.5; 29.3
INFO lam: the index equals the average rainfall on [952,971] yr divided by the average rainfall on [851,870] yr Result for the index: 0.8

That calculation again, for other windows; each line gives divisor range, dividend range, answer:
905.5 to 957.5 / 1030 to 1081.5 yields 0.94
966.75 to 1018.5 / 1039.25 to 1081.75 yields 0.99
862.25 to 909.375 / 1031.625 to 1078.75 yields 0.88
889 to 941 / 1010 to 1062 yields 0.91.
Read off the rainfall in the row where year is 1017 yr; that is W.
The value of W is 28.6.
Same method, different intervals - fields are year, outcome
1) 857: 38.7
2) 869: 35.4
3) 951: 29.7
